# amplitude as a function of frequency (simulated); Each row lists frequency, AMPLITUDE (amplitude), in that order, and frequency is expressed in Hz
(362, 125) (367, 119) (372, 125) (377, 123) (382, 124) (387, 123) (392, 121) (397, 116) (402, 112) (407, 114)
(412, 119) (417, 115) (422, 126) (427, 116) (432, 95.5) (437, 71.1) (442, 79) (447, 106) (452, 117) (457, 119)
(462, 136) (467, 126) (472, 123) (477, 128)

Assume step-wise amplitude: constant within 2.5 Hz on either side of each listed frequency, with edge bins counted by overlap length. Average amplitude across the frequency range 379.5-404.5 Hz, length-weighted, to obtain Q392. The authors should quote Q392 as 119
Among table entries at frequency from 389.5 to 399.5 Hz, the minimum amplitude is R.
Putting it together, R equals 116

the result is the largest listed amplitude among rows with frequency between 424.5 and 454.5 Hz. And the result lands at 117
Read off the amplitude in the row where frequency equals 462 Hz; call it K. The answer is 136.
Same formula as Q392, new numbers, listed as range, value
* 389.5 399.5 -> 118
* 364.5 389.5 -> 123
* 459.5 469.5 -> 131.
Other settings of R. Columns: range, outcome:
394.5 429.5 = 112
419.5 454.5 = 71.1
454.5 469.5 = 119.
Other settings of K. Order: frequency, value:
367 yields 119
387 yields 123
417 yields 115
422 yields 126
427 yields 116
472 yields 123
